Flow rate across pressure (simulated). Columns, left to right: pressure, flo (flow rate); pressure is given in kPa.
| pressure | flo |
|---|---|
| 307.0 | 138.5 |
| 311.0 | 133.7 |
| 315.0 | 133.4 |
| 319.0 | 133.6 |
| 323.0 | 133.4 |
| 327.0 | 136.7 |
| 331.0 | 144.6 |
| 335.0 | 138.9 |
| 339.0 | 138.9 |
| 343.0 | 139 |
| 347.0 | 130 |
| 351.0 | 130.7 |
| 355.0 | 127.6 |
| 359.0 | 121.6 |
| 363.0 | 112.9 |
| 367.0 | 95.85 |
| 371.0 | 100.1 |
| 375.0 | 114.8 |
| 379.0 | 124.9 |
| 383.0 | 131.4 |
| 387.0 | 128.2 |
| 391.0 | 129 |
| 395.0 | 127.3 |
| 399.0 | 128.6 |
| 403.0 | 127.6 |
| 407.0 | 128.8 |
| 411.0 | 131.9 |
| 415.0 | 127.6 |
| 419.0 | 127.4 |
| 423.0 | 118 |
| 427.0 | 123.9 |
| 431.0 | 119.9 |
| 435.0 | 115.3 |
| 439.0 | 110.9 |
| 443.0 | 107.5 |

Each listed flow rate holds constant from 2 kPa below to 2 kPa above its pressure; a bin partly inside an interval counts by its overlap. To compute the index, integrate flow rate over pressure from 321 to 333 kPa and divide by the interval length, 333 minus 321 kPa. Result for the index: 138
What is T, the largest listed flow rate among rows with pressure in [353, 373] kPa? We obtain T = 127.6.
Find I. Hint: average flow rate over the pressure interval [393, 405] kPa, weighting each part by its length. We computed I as 128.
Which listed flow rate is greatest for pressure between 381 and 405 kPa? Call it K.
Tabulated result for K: 131.4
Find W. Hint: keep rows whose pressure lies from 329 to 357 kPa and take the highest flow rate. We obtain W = 144.6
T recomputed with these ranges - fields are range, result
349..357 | 130.7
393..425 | 131.9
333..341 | 138.9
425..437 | 123.9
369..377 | 114.8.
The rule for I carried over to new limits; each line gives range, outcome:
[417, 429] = 123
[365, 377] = 104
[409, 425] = 126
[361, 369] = 104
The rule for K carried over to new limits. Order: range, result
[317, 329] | 136.7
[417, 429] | 127.4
